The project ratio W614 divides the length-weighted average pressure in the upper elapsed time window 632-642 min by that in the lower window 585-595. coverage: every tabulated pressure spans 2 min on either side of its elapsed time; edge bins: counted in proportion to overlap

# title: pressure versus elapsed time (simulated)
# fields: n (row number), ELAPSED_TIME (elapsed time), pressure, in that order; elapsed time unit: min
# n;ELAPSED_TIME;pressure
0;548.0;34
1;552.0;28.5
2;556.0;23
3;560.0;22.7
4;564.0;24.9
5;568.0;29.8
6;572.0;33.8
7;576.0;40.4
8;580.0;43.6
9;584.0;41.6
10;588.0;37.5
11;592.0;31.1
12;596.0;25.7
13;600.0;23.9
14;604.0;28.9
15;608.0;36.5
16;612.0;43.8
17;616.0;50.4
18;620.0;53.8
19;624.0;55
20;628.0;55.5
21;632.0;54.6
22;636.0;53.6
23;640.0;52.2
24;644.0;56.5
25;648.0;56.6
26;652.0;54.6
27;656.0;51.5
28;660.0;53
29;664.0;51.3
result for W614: 1.6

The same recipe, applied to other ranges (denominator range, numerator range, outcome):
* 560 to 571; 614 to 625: 1.95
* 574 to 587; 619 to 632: 1.32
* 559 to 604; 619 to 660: 1.68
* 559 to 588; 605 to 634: 1.43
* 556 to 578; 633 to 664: 1.82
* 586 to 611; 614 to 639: 1.73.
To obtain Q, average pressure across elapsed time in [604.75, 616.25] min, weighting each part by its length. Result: 40.9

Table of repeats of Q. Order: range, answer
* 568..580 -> 37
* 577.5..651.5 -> 44.7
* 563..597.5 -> 34.7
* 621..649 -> 54.8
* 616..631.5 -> 54.2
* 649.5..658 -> 53.3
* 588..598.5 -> 29.9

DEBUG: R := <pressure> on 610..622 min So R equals 49.3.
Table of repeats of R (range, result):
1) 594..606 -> 26.2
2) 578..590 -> 40.9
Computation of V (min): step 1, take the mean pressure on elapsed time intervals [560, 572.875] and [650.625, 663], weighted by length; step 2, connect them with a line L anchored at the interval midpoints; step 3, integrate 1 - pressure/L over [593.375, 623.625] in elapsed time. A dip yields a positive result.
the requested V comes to 1.3 min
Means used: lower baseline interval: 28.1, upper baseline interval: 52.8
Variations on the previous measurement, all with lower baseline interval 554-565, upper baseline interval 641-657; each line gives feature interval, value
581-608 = 2.2 min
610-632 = -3.4 min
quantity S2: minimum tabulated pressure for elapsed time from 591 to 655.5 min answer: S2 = 23.9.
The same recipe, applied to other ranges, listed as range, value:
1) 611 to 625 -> 43.8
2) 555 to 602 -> 22.7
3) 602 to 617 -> 28.9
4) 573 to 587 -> 40.4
